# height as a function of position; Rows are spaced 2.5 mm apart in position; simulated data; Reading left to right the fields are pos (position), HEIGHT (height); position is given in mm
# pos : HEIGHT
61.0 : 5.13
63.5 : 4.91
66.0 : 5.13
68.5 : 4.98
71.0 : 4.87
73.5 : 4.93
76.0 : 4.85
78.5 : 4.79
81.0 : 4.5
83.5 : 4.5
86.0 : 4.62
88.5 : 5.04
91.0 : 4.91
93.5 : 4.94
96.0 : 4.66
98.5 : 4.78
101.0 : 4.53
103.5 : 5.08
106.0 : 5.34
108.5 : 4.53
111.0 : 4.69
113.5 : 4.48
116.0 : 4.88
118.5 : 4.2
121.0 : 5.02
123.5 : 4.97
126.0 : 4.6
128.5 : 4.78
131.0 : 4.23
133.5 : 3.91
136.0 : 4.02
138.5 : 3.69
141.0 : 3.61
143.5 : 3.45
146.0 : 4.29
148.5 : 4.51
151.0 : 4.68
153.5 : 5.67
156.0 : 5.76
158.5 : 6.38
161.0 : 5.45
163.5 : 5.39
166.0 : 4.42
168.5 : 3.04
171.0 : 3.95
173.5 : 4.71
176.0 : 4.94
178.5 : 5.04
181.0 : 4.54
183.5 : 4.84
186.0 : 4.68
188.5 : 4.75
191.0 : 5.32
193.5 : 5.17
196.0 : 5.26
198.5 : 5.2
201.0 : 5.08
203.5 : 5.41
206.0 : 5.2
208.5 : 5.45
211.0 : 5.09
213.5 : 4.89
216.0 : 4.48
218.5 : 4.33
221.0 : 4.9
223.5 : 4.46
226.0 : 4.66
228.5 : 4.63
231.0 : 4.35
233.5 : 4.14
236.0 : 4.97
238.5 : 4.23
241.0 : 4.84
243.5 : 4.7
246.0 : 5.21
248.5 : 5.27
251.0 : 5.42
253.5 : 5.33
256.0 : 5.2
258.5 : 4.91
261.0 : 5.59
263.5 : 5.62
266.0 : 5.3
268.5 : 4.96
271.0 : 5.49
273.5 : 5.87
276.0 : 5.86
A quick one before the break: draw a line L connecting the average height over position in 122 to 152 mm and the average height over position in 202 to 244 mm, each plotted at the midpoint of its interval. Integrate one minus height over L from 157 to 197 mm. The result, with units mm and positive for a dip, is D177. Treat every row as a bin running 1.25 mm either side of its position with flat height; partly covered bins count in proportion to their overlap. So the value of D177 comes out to -3.6 mm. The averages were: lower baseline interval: 4.23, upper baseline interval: 4.75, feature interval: 4.87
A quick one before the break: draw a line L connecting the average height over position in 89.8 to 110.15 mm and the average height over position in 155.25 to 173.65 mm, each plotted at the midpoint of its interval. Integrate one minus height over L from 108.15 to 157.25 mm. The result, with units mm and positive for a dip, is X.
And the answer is 3.6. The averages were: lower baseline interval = 4.84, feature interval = 4.5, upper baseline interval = 4.87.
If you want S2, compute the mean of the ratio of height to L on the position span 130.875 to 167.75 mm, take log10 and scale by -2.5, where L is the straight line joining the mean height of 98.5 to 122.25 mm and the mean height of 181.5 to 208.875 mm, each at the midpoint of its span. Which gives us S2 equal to 0.07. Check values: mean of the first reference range 4.75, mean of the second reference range 5.1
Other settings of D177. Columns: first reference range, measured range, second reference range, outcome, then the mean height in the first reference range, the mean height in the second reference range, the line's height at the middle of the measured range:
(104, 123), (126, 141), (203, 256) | 2.0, 4.76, 4.86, 4.77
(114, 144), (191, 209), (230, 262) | -2.2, 4.31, 4.93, 4.69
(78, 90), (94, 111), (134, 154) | -1.1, 4.69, 4.17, 4.53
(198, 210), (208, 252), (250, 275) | 4.6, 5.27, 5.37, 5.32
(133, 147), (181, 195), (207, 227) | -1.6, 3.82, 4.79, 4.42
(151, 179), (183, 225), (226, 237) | -2.3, 4.96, 4.53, 4.71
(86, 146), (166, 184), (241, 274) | 1.6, 4.53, 5.27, 4.84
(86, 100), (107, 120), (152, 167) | 1.2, 4.84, 5.52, 5.05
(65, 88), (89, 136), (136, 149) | -4.2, 4.8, 3.89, 4.3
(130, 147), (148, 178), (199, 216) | -4.3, 3.87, 5.14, 4.32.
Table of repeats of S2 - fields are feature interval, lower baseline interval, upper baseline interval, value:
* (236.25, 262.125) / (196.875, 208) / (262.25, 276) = 0.072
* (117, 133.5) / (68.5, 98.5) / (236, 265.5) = 0.067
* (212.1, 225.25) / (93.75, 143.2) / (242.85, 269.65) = 0.095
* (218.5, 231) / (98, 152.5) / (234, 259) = 0.067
